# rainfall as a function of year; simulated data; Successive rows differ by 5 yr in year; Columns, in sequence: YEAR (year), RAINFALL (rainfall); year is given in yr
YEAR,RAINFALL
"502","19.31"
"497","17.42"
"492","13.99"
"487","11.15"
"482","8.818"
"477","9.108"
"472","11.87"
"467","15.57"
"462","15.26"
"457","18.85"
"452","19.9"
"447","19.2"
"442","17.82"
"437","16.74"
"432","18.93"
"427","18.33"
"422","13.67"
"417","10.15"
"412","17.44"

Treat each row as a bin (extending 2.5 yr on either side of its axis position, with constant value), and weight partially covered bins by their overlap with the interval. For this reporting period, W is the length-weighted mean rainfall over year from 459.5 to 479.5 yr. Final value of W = 13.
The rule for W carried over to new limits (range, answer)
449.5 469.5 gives 17.4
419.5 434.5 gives 17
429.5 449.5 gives 18.2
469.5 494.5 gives 11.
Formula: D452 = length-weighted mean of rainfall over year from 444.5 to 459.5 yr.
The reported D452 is 19.3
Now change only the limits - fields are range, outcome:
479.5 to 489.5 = 9.98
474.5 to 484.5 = 8.96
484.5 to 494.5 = 12.6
